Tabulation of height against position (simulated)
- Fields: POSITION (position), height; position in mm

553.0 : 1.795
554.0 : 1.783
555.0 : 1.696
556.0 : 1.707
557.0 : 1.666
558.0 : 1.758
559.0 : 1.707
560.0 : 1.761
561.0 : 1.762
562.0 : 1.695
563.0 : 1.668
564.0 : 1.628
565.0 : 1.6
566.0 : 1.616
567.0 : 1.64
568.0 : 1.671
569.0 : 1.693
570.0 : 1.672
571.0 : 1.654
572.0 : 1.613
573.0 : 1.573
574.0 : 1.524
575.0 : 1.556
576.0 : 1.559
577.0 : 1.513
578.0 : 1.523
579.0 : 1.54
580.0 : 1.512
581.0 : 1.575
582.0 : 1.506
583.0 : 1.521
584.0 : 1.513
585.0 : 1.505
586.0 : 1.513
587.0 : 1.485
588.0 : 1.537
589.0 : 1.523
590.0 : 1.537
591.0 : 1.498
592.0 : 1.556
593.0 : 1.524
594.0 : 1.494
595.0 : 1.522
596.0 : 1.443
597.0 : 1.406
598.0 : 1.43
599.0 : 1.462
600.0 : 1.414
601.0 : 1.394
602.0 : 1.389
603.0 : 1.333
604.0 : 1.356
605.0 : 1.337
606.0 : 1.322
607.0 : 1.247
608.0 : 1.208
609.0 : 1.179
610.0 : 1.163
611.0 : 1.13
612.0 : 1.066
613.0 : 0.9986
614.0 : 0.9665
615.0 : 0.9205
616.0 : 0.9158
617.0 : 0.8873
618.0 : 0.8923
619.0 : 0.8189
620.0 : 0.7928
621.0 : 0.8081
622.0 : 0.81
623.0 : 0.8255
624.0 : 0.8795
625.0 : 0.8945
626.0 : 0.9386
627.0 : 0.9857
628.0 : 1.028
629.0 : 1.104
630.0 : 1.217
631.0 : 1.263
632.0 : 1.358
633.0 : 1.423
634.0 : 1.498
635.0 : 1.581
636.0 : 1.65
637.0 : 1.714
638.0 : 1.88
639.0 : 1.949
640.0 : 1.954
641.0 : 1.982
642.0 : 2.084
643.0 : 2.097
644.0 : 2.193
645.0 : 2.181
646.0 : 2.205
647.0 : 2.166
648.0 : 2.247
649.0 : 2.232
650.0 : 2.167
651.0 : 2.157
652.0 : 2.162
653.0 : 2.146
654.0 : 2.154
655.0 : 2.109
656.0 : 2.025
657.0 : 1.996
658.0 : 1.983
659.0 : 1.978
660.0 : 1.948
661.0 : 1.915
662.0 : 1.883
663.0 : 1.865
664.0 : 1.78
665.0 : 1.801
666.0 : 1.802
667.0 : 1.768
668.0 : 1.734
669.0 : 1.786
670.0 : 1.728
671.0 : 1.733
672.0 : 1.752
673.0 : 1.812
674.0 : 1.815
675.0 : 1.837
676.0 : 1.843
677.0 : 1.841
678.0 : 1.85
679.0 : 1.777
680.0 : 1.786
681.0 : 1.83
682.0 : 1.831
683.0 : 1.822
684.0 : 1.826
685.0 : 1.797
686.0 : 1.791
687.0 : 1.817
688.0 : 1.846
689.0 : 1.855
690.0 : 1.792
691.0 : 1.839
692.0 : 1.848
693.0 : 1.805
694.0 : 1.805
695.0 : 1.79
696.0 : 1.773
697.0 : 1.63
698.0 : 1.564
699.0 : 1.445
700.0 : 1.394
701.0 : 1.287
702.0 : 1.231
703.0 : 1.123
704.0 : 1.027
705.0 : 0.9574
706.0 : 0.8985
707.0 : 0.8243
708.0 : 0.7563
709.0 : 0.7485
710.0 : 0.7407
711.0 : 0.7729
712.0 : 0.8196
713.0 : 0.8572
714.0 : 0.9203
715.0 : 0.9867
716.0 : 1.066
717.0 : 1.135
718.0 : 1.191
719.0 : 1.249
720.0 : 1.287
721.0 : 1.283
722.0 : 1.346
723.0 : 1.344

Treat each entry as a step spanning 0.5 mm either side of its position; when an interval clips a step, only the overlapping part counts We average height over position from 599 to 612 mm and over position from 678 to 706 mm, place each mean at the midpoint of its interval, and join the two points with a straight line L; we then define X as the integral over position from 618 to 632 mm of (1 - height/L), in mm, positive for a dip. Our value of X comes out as 4.1 mm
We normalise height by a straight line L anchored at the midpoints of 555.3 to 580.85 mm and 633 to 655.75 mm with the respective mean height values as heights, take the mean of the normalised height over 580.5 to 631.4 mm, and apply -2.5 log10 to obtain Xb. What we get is 0.410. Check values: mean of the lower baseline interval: 1.63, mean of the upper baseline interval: 2.01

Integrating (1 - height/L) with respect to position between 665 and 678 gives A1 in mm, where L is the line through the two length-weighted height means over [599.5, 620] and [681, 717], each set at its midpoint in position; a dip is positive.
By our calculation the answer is -4.81 mm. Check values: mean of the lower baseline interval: 1.14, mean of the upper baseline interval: 1.38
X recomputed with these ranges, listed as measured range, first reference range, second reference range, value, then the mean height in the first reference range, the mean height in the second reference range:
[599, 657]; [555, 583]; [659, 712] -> 4.97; 1.63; 1.6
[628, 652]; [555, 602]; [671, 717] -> -4.92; 1.57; 1.48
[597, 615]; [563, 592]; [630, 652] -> 4.80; 1.57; 1.89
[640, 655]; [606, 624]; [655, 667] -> -4.70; 0.985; 1.91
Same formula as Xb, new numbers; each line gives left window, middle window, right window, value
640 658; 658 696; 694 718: -0.13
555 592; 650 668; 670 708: -0.21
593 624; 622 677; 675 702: -0.19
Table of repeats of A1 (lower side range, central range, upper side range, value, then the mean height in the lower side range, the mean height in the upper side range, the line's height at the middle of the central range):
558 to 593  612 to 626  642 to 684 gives 6.97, 1.59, 1.95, 1.77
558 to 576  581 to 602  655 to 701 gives 2.42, 1.65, 1.8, 1.68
